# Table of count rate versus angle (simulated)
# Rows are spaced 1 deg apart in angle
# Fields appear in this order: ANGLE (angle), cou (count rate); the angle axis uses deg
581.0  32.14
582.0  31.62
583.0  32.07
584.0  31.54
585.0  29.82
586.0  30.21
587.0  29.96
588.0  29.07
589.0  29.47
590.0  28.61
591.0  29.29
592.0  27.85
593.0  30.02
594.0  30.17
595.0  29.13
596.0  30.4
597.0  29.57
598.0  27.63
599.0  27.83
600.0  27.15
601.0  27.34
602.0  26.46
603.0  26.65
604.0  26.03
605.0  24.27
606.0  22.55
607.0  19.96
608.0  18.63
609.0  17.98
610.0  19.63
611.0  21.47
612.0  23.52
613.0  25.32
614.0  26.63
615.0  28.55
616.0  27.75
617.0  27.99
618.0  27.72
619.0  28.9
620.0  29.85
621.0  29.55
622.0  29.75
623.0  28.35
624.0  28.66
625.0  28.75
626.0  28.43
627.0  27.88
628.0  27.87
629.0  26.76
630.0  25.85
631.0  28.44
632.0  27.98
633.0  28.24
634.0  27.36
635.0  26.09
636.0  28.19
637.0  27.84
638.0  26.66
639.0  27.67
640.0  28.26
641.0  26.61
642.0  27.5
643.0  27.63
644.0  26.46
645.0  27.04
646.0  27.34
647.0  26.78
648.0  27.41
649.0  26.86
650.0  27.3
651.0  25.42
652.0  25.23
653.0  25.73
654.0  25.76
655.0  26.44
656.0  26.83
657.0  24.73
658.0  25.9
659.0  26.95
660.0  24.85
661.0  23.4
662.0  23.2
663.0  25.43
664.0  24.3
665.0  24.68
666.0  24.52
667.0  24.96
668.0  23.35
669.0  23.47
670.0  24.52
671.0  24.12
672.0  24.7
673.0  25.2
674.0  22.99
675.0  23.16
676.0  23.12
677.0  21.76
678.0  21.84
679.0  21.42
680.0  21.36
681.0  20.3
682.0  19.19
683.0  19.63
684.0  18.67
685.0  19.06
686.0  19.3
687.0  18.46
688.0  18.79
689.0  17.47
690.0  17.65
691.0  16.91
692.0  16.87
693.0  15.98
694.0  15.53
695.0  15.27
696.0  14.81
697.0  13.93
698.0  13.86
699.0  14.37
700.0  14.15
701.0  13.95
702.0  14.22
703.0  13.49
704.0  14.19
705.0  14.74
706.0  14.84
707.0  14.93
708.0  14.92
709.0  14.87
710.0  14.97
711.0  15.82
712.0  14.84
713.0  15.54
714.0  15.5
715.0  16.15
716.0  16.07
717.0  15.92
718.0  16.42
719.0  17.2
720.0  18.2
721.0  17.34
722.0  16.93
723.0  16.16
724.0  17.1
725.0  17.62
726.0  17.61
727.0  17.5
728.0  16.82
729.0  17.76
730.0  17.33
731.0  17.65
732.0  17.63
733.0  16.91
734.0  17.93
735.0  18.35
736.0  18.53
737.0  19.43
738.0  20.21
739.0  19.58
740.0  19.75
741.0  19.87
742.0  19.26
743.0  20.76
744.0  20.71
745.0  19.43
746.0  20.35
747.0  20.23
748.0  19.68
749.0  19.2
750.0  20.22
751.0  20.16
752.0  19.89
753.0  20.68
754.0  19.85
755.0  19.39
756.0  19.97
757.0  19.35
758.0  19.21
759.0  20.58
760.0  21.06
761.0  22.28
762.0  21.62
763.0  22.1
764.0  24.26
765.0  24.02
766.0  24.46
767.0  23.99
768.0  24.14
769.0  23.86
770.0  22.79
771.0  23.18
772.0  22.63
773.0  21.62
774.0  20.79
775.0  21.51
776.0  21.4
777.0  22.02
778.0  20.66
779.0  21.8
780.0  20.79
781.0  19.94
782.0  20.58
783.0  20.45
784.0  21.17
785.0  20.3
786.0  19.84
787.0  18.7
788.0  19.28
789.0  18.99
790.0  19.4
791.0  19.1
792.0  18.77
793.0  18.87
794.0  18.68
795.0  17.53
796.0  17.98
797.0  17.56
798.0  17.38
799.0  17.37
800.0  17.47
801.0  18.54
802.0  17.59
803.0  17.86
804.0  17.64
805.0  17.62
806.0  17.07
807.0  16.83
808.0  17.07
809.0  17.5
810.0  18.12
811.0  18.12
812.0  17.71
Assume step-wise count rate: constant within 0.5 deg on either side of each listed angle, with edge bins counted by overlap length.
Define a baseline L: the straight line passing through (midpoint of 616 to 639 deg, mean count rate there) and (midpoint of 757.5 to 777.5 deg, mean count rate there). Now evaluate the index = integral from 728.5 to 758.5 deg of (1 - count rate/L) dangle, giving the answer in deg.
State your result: 5.17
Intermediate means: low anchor 28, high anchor 22.4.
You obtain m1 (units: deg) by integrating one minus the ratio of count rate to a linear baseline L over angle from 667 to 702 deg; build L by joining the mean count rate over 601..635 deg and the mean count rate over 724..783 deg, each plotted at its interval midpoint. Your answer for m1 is 6.2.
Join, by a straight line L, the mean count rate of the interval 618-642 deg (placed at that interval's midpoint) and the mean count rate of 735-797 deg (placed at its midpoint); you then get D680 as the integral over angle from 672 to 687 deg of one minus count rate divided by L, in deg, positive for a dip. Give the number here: 2.4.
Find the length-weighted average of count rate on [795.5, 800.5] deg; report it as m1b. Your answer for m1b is 17.6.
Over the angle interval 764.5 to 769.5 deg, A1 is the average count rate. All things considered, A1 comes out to 24.1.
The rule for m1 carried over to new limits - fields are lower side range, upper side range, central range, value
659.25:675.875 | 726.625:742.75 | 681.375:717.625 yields 9.3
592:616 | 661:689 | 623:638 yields -2.1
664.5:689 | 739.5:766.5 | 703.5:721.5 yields 4.8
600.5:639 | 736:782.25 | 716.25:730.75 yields 3.4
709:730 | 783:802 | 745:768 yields -4.4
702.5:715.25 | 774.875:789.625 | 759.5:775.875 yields -2.9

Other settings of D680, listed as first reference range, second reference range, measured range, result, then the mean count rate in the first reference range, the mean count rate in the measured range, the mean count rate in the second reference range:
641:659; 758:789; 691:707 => 6.40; 26.5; 14.8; 21.6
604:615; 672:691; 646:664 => -3.83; 22.5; 25.8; 20.5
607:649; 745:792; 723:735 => 2.75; 26.7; 17.4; 21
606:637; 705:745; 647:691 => -1.84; 26.4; 23.2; 17.3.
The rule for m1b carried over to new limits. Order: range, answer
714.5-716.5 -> 16.1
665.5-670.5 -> 24.2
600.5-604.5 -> 26.6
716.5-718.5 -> 16.2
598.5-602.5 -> 27.2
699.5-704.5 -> 14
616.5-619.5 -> 28.2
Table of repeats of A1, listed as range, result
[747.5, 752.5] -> 19.8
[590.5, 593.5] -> 29.1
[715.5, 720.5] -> 16.8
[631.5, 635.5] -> 27.4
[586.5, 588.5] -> 29.5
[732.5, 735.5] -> 17.7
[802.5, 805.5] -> 17.7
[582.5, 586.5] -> 30.9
